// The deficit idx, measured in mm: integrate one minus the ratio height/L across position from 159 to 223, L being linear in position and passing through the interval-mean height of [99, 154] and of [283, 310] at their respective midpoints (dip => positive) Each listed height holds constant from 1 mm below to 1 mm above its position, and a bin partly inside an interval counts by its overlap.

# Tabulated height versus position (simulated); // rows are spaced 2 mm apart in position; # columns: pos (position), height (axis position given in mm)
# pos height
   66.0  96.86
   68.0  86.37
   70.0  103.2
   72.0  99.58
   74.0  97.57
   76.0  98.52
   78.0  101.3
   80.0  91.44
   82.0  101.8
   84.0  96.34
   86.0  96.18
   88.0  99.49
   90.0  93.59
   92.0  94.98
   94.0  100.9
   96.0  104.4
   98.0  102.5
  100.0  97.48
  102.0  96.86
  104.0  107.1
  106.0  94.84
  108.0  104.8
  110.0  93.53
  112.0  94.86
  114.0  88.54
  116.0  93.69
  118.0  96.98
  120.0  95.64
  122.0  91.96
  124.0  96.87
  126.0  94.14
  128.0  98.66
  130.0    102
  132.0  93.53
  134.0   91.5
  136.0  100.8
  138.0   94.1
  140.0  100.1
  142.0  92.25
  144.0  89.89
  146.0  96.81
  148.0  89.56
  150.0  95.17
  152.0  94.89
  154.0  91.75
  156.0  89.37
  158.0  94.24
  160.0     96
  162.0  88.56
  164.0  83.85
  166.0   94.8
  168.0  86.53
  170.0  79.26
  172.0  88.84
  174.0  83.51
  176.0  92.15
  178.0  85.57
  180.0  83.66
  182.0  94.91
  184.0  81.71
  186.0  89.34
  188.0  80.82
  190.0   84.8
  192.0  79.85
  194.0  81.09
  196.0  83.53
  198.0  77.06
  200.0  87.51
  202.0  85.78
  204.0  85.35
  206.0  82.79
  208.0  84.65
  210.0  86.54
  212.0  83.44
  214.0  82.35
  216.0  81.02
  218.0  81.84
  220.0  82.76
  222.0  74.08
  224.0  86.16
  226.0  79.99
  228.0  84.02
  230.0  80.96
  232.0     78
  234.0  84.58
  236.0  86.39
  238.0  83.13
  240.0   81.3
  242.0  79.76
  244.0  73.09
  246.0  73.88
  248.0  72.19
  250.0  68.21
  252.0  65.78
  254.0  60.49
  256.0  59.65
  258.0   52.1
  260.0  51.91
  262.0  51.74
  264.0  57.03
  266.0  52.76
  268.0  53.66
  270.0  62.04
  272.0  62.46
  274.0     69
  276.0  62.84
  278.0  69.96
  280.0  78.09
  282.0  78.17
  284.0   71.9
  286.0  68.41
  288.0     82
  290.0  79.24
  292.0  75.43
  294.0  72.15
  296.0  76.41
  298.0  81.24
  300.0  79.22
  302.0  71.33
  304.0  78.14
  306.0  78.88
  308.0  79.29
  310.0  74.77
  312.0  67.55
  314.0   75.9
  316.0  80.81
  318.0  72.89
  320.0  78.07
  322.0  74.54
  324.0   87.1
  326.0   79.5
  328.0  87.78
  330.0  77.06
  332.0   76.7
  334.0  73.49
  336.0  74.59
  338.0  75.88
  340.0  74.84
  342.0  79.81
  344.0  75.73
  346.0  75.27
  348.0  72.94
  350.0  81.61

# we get 2.6 mm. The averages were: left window 95.7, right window 76.4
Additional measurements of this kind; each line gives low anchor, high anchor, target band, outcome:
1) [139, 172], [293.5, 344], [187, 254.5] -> 4.3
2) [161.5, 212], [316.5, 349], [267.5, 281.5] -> 2.5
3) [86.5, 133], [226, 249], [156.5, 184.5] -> 0.2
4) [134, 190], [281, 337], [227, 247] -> 0.7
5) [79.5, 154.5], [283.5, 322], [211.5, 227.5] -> 0.7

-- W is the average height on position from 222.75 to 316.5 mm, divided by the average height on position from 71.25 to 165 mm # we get 0.75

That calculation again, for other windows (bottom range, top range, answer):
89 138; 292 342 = 0.79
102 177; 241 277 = 0.67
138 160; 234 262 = 0.75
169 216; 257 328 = 0.84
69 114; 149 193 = 0.90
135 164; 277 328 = 0.82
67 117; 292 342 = 0.79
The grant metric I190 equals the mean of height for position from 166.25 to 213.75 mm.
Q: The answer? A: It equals 84.8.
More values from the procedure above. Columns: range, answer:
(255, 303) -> 67.4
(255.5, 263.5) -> 53.7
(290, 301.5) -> 76.9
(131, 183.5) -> 91.1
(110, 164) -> 94.1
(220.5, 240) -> 81.9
